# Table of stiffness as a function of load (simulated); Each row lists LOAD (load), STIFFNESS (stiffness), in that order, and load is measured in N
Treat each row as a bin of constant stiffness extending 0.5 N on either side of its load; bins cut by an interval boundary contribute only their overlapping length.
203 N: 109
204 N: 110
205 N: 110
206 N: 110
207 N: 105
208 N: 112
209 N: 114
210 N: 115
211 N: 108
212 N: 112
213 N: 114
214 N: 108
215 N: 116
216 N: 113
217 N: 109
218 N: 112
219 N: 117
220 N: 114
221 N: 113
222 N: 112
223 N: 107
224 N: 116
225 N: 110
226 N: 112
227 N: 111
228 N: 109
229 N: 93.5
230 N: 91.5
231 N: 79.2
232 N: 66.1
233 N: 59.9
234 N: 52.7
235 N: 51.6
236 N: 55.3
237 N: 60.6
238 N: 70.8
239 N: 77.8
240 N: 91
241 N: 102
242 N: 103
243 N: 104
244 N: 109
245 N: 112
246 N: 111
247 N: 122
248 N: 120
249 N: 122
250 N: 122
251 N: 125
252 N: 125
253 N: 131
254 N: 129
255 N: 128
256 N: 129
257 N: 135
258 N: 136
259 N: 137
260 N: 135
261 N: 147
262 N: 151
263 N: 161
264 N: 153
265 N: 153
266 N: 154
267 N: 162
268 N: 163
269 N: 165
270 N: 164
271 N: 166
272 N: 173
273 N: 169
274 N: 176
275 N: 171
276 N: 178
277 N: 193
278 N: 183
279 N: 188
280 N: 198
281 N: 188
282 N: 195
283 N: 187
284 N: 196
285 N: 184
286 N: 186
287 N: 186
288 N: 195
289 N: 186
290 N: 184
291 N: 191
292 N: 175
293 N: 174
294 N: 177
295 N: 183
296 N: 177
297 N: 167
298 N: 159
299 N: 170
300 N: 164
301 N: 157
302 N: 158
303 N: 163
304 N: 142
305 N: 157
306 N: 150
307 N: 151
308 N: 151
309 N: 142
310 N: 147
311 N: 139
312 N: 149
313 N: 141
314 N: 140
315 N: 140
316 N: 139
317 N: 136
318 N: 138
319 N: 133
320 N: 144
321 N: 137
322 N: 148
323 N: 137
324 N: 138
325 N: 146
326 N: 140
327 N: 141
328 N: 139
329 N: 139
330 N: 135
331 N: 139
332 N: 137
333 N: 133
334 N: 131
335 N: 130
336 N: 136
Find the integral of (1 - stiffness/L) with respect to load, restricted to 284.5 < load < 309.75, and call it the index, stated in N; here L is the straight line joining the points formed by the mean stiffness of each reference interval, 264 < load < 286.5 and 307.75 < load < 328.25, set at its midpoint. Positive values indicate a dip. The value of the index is -1.6 N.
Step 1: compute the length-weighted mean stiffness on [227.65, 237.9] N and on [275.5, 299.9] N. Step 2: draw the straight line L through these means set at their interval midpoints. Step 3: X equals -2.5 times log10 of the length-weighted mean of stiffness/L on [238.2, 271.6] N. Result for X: -0.129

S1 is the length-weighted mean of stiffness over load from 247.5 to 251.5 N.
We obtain 122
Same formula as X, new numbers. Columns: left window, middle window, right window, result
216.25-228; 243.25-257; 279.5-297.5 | 0.171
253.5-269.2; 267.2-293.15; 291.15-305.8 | -0.161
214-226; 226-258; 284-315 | 0.258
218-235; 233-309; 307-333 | -0.235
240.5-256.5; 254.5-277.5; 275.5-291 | -0.018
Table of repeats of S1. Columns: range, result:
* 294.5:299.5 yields 171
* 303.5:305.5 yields 150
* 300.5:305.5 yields 155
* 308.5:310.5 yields 144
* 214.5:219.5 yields 113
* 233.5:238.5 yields 58.2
